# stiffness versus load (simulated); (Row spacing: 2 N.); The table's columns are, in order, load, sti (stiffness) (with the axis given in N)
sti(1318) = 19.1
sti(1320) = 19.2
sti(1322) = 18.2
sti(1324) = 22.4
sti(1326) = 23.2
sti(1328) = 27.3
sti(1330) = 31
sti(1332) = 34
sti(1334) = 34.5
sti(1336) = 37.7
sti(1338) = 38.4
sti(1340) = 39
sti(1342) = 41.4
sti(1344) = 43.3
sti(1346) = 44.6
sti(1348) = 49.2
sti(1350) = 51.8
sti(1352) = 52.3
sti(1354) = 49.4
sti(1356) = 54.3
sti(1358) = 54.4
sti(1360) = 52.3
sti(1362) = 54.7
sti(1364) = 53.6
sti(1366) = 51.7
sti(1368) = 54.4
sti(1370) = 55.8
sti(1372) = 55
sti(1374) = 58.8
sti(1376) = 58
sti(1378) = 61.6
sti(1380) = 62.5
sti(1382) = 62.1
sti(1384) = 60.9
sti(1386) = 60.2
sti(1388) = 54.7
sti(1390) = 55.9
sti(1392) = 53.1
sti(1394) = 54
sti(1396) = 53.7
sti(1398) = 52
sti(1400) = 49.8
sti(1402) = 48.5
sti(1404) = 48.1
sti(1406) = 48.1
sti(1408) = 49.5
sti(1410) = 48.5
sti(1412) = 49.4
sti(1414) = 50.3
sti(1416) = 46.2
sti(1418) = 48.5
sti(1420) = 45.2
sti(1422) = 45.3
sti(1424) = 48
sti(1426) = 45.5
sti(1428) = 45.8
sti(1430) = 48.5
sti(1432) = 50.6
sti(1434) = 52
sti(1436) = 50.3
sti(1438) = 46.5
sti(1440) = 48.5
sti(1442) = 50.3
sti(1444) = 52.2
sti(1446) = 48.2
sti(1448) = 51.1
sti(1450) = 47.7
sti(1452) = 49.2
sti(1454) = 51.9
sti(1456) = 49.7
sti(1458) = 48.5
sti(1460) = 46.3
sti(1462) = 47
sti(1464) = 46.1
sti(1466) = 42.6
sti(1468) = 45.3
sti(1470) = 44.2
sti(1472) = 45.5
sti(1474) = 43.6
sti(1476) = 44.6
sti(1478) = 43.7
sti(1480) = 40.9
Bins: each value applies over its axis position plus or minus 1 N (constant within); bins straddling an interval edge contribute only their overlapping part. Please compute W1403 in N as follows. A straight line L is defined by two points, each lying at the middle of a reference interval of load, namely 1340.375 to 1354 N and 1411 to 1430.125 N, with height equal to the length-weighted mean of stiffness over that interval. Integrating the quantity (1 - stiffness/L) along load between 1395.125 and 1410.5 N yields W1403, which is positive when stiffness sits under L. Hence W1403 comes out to -0.86 N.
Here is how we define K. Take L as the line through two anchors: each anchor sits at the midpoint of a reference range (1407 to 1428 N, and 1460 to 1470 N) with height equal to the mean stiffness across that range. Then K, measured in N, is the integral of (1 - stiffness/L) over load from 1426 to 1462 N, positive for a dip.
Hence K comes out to -2.20 N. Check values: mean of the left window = 47.6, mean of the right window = 45.2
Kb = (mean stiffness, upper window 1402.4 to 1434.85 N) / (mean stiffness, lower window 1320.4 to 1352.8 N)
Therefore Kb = 1.32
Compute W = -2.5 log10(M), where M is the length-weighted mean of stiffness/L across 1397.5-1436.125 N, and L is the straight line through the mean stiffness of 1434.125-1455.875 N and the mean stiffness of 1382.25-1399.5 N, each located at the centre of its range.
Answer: 0.09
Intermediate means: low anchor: 55.7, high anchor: 49.7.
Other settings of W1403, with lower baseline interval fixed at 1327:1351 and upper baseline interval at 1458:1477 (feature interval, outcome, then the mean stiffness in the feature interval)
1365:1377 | -4.4 N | 55.6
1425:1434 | -1.0 N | 48.1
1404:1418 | -2.0 N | 48.6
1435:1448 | -1.6 N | 49.5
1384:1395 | -3.8 N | 56.1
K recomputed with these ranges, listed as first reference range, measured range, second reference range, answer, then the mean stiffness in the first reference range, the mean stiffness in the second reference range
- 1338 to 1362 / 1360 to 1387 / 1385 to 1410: -3.9 N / 48.2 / 52.1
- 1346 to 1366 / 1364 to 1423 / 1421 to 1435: -3.8 N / 52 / 48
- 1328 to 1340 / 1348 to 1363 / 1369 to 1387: -1.8 N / 34.8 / 59.4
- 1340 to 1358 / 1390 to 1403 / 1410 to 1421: -1.1 N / 48.1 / 48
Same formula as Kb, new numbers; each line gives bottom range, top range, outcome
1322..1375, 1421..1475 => 1.08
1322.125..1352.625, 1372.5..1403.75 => 1.51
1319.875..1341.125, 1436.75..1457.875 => 1.65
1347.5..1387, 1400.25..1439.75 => 0.86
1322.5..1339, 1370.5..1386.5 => 1.95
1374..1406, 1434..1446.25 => 0.89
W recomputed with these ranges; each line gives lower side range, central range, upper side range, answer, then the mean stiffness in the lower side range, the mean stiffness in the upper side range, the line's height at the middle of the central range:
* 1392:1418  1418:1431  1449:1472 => 0.054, 49.9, 47.1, 48.9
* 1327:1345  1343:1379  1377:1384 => -0.056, 36.3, 61.9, 50.7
